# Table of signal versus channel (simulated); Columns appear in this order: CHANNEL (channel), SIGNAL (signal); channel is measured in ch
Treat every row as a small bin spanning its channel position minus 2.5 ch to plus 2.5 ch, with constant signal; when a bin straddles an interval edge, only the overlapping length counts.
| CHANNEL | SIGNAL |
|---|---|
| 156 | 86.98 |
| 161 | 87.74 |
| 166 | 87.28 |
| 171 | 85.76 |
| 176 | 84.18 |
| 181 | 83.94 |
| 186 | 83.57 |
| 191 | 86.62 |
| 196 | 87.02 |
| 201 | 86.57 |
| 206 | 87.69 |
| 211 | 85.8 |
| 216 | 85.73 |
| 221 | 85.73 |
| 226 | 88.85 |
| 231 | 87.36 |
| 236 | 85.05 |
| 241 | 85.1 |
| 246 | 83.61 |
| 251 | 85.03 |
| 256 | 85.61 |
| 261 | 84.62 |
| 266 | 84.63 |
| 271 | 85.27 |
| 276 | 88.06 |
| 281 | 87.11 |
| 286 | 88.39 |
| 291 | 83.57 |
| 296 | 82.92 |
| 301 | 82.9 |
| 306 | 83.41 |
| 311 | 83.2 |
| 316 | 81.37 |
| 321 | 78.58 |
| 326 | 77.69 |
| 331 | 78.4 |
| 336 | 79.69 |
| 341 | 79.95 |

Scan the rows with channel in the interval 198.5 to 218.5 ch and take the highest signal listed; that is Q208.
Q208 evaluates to 87.69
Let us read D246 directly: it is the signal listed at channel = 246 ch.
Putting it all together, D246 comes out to 83.61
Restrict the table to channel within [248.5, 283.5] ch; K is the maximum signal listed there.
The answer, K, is 88.06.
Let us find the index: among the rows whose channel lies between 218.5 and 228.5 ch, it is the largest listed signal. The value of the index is 88.85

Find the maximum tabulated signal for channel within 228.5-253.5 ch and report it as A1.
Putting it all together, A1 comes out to 87.36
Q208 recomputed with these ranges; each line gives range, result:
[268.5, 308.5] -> 88.39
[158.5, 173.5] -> 87.74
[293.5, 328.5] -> 83.41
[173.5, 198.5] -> 87.02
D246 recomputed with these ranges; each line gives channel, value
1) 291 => 83.57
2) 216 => 85.73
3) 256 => 85.61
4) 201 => 86.57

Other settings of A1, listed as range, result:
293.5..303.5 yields 82.92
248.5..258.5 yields 85.61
